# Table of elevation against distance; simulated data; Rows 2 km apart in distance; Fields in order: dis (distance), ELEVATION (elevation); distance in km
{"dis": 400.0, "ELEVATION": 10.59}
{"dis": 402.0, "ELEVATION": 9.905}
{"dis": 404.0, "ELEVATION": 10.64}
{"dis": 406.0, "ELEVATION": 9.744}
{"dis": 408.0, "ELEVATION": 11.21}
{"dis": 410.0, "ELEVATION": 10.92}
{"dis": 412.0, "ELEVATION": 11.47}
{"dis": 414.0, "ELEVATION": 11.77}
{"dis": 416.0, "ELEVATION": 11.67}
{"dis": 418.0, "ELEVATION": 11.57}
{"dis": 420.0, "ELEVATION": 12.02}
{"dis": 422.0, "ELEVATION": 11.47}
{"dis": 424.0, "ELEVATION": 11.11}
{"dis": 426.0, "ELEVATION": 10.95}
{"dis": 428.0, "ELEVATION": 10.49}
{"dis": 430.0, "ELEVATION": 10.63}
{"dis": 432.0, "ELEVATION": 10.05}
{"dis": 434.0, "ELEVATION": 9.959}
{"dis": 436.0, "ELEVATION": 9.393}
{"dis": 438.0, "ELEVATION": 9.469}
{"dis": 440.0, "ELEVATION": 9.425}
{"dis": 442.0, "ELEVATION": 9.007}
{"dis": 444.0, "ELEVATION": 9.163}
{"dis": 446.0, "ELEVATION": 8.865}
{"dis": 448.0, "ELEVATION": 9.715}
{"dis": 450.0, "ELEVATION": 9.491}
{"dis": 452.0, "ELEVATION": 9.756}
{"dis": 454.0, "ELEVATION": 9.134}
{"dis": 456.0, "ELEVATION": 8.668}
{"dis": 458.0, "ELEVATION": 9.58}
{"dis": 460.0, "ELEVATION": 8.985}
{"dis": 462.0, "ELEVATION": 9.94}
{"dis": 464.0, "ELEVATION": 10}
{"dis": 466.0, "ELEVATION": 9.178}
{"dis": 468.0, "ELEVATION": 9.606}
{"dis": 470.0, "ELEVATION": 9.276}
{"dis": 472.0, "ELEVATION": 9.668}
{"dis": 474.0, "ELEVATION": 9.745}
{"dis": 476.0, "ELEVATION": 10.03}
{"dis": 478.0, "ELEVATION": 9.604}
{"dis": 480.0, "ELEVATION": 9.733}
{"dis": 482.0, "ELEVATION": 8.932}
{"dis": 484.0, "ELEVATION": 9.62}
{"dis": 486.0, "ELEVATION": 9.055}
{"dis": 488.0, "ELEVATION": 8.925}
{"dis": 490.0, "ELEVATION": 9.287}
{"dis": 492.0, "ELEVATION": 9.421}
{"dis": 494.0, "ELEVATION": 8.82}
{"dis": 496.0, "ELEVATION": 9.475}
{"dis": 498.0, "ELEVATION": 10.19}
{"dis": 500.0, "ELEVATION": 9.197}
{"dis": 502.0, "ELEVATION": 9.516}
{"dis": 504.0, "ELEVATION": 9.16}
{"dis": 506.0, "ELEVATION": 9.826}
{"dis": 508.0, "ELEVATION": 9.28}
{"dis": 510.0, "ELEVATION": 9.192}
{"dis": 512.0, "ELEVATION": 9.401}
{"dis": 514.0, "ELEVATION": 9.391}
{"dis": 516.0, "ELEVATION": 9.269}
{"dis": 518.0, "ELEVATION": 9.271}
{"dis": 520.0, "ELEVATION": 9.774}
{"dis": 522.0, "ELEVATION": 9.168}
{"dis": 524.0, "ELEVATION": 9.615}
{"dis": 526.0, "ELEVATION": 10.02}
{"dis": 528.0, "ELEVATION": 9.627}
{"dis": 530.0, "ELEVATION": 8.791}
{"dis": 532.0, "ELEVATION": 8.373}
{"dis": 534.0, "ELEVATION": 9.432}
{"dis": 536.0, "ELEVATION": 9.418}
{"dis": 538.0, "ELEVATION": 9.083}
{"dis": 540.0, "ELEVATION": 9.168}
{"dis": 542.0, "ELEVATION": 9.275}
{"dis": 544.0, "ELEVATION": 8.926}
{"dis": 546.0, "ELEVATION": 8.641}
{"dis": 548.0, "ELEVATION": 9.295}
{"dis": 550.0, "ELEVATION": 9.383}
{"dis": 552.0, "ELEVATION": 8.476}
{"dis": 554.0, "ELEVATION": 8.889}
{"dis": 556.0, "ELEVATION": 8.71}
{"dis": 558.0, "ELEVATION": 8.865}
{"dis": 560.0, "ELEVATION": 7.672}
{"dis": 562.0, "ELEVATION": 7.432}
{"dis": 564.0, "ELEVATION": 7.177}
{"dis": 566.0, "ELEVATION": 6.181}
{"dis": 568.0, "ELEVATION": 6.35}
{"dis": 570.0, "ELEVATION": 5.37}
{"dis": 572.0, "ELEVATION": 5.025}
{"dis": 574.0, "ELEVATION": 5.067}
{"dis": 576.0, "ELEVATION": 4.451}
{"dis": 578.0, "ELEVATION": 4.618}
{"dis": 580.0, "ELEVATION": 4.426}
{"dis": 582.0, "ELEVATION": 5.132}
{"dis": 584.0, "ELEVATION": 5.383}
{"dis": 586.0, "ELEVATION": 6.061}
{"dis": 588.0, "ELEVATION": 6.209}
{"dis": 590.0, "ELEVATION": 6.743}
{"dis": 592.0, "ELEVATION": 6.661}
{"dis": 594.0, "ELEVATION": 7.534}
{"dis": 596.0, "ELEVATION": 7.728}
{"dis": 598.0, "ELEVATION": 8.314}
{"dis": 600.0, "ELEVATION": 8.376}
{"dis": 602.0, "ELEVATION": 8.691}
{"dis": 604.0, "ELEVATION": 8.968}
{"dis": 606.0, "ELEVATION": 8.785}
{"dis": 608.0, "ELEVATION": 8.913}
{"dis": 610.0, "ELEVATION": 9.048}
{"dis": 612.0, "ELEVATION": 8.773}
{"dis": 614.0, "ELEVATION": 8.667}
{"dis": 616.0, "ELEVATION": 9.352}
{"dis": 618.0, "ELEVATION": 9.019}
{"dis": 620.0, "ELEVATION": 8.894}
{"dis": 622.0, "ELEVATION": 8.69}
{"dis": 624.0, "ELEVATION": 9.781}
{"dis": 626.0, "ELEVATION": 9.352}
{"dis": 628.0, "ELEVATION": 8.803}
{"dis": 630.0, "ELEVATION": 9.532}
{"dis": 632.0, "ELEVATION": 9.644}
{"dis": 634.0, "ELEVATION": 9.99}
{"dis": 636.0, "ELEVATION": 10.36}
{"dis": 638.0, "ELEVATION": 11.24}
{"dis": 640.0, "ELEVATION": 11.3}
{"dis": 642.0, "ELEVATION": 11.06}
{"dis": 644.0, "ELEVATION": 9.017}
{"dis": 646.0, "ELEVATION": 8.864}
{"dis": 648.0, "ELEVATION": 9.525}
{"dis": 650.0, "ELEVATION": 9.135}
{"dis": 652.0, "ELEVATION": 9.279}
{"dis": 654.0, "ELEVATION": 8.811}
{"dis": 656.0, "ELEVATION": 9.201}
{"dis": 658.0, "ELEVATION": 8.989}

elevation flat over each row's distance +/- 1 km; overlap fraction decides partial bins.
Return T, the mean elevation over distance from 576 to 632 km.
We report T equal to 7.84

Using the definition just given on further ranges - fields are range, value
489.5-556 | 9.27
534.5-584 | 7.36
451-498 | 9.43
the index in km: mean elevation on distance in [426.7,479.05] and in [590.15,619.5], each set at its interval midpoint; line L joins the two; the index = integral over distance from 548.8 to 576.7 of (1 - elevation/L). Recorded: 5.3 km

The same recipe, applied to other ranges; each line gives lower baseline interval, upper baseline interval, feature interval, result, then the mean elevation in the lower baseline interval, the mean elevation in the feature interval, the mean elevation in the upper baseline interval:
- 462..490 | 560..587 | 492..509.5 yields -1.9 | 9.5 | 9.43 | 5.67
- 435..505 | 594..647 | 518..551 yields 0.3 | 9.4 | 9.25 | 9.24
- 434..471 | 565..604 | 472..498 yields -2.4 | 9.39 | 9.43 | 6.3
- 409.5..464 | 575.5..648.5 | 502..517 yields 0.1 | 10.2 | 9.37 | 8.34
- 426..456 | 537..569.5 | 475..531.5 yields -3.3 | 9.62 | 9.4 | 8.3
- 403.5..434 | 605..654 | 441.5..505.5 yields 7.3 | 11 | 9.4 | 9.45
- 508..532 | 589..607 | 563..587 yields 8.5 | 9.36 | 5.44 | 7.98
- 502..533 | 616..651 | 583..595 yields 3.9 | 9.35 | 6.43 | 9.65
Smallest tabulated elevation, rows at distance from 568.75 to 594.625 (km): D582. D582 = 4.426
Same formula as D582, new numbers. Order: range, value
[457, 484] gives 8.932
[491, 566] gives 6.181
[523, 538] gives 8.373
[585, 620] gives 6.061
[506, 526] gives 9.168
